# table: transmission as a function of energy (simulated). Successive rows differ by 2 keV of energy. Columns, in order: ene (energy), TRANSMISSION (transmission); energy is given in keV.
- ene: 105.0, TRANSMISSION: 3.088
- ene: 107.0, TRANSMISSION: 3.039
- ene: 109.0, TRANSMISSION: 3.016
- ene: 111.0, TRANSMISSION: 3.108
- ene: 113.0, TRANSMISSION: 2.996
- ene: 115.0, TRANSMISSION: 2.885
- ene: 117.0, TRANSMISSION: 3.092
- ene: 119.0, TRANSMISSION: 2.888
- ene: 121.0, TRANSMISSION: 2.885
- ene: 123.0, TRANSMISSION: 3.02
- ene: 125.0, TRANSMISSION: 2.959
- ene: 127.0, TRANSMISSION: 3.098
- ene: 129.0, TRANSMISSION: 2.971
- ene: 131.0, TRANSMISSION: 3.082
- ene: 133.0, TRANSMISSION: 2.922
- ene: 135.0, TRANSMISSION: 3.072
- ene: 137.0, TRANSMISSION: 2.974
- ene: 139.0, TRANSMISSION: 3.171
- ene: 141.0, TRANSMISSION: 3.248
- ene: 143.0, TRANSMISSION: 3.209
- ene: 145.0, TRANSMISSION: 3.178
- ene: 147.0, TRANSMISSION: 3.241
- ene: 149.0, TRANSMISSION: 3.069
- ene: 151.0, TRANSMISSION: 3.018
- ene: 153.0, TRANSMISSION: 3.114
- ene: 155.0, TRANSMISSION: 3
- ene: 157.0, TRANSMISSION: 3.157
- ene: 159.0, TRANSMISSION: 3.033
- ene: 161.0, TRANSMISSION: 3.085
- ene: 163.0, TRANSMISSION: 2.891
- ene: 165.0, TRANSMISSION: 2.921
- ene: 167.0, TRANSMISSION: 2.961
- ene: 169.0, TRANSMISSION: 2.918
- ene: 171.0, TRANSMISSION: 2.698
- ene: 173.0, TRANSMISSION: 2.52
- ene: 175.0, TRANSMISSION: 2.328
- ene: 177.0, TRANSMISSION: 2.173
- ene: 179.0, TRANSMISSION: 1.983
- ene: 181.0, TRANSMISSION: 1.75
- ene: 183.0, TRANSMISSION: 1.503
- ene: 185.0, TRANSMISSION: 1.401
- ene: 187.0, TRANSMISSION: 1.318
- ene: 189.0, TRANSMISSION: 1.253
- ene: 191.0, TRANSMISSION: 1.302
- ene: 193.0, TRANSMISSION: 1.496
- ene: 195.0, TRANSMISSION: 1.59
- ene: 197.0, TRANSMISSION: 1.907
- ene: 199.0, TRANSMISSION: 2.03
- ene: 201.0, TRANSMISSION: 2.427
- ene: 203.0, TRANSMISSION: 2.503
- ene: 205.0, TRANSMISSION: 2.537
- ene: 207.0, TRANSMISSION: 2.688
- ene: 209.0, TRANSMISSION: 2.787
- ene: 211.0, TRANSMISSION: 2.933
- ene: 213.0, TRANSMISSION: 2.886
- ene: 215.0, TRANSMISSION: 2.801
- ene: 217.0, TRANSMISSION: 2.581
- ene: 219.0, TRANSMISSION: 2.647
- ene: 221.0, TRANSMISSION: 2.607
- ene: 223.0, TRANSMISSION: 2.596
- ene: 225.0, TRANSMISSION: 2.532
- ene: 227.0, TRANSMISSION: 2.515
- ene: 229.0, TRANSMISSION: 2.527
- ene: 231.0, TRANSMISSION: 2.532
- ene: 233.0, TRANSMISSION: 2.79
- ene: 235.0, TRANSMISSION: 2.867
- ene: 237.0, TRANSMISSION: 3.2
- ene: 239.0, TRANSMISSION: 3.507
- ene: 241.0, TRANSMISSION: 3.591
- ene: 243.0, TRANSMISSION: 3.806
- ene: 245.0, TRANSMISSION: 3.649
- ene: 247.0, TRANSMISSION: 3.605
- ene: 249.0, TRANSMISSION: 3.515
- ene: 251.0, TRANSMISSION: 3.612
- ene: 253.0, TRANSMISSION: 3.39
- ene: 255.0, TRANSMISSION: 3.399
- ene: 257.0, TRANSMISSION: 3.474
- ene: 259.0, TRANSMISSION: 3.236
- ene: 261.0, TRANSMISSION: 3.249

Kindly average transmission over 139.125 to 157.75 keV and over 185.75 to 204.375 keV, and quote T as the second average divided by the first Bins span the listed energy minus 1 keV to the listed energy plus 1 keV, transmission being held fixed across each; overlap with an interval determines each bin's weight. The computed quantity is 0.6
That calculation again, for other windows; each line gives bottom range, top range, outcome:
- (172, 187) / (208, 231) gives 1.40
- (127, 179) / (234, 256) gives 1.18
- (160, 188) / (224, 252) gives 1.36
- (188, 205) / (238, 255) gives 1.93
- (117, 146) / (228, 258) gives 1.08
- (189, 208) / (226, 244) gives 1.51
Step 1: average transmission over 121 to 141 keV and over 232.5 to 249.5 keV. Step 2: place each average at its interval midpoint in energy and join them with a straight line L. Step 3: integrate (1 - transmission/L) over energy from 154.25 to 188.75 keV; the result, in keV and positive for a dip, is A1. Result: 8.10 keV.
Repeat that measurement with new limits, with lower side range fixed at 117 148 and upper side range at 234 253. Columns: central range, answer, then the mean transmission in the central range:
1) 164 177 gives 2.1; 2.68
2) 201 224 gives 4.7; 2.68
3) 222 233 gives 2.8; 2.56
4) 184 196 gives 6.9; 1.39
